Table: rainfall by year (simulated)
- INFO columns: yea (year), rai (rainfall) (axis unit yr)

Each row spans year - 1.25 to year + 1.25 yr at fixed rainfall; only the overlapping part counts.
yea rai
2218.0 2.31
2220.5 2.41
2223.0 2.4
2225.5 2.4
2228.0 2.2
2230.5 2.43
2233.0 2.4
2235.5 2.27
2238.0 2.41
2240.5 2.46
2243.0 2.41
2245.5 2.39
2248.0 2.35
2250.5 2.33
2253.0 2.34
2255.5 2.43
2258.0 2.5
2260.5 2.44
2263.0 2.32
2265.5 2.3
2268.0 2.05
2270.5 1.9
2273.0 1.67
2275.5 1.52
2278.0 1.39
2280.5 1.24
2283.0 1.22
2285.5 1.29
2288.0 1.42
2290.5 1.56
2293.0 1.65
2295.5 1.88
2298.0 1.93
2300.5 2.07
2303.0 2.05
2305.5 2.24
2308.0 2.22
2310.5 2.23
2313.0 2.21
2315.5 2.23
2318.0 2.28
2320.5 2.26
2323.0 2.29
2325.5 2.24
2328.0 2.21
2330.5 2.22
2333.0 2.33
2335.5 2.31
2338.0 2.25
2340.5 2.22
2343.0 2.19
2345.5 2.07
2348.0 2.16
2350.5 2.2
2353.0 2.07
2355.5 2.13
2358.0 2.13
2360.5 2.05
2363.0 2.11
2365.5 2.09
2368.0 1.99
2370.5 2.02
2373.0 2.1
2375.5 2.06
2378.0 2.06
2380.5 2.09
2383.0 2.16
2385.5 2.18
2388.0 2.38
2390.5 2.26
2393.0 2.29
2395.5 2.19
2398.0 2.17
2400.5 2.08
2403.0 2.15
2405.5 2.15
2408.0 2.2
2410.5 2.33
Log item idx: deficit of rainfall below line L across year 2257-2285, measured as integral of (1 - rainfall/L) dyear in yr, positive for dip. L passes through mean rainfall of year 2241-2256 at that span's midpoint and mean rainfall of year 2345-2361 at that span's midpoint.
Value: 5.8 yr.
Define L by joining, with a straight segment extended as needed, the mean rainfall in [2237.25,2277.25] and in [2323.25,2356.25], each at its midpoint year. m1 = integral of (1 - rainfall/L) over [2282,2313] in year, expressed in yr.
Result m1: 5.3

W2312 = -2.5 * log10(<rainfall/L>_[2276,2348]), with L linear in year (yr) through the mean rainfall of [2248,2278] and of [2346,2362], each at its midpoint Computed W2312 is 0.07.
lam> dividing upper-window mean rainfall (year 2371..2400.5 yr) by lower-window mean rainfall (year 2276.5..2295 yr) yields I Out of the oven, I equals 1.5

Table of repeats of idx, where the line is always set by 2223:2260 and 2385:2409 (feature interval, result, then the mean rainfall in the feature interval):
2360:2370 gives 0.8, 2.06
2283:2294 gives 4.2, 1.45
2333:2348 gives 0.4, 2.21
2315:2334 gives 0.3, 2.26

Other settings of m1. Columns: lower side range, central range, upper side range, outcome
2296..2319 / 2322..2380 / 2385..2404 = 0.8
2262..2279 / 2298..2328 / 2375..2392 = -3.1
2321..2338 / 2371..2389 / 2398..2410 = 0.4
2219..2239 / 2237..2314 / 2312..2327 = 9.9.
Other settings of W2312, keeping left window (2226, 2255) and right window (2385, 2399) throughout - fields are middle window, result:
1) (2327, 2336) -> 0.01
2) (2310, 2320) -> 0.03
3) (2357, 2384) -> 0.09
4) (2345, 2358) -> 0.07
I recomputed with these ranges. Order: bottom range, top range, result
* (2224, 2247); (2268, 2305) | 0.70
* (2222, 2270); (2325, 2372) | 0.92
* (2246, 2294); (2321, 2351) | 1.17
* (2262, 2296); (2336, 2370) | 1.28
